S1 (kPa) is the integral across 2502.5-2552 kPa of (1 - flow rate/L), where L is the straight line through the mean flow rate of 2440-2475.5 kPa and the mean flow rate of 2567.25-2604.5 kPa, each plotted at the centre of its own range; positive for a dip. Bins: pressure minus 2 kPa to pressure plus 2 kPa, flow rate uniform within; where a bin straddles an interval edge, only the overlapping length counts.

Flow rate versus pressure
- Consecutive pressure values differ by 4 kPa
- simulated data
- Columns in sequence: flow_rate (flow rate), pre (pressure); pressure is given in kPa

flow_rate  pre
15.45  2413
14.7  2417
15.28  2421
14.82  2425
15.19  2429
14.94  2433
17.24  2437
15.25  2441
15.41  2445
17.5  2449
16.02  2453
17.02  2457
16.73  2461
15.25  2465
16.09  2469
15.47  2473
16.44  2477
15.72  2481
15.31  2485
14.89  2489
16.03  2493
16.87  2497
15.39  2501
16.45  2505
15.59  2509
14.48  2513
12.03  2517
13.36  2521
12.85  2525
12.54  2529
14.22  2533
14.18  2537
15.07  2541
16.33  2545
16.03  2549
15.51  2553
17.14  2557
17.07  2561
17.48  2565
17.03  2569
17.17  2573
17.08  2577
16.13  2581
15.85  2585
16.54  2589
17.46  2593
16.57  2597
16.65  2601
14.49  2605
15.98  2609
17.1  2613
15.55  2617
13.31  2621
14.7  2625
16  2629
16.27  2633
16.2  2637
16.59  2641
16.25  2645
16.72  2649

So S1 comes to 5.84 kPa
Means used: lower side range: 16.1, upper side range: 16.6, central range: 14.5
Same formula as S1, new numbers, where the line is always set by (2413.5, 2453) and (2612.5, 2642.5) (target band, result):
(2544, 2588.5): -2.8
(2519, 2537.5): 2.7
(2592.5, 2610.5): -0.6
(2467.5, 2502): -0.4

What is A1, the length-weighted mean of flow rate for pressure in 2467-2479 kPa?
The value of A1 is 16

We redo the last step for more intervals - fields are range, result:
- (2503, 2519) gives 14.6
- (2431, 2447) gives 15.7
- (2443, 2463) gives 16.5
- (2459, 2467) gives 16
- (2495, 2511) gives 16.1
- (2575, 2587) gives 16.4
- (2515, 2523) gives 12.7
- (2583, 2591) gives 16.2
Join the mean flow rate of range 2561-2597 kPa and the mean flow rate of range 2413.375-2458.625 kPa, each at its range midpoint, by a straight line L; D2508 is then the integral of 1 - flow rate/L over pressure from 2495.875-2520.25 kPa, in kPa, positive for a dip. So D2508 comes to 2.0 kPa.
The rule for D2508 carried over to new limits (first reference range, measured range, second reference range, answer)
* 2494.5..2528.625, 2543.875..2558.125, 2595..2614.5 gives -0.9 kPa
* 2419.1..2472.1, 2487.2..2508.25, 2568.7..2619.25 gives 0.2 kPa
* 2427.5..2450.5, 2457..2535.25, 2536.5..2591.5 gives 5.0 kPa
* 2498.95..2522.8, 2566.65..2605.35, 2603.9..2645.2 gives -3.3 kPa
